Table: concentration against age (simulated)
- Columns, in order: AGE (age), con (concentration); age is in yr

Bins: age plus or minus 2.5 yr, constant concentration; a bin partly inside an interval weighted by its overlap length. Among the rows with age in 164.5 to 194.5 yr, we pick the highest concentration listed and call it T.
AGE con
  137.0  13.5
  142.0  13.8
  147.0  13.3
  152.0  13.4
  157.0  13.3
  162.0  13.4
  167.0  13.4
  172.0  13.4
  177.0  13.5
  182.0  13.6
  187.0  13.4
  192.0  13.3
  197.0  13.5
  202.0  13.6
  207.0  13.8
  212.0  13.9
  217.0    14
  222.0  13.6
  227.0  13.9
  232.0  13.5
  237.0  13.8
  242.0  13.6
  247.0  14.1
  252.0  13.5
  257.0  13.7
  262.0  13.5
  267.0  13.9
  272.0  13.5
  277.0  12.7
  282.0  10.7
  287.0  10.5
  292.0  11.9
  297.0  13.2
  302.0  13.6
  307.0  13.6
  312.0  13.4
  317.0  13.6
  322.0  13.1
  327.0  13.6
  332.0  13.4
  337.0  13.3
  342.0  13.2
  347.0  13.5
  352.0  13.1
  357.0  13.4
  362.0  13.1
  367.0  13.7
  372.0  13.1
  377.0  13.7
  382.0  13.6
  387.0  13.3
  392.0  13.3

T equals 13.6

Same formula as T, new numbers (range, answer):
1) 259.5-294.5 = 13.9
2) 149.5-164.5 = 13.4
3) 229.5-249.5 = 14.1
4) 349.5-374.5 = 13.7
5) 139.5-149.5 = 13.8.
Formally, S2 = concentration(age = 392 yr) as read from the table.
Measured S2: 13.3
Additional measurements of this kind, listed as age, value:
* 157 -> 13.3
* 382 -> 13.6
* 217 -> 14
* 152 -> 13.4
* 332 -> 13.4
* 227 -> 13.9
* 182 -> 13.6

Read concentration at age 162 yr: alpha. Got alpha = 13.4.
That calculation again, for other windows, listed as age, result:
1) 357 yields 13.4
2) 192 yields 13.3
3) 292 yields 11.9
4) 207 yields 13.8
